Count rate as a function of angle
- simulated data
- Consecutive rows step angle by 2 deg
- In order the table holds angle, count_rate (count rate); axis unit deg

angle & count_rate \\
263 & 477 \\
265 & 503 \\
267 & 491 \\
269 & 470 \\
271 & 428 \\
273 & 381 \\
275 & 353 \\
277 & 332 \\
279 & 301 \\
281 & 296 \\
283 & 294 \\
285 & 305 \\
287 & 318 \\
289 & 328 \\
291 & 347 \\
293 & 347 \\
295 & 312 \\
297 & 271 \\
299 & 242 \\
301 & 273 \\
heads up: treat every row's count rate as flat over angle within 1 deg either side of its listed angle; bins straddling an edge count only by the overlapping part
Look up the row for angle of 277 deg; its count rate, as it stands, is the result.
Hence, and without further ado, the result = 332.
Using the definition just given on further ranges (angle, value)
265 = 503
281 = 296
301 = 273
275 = 353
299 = 242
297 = 271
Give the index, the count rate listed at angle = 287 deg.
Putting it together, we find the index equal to 318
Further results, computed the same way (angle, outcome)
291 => 347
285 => 305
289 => 328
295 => 312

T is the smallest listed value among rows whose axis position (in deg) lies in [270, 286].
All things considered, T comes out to 294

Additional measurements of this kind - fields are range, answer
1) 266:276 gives 353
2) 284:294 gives 305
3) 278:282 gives 296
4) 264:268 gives 491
